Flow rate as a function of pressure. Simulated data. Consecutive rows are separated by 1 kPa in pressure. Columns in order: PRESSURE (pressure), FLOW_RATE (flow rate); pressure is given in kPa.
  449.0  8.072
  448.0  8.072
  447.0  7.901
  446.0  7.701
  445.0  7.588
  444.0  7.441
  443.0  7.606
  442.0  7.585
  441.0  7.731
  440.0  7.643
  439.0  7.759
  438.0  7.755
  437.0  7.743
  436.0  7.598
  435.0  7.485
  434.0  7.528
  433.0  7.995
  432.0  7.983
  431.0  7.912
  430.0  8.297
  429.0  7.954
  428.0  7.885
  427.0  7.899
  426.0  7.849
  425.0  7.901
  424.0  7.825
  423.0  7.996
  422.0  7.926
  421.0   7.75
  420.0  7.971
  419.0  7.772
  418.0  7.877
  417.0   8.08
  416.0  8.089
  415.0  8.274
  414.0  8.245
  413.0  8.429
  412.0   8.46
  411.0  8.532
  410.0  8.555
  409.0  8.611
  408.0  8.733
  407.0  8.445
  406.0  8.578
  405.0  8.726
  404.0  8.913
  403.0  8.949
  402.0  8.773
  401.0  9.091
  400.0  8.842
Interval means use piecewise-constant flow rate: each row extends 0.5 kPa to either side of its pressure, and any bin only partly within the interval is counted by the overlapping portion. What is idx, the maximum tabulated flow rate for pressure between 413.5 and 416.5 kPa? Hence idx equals 8.274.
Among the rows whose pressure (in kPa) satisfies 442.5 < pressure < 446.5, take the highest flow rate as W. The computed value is 7.701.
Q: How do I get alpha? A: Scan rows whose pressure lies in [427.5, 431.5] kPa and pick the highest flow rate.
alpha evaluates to 8.297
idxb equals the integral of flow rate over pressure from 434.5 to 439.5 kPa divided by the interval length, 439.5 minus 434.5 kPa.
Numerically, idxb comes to 7.67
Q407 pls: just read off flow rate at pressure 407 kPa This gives 8.445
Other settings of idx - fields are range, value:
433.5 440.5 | 7.759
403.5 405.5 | 8.913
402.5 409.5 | 8.949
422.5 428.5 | 7.996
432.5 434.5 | 7.995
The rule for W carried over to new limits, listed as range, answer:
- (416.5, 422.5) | 8.08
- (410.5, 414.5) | 8.532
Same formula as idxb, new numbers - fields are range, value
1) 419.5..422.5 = 7.88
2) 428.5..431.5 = 8.05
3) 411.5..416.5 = 8.3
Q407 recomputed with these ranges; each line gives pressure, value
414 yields 8.245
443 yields 7.606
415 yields 8.274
